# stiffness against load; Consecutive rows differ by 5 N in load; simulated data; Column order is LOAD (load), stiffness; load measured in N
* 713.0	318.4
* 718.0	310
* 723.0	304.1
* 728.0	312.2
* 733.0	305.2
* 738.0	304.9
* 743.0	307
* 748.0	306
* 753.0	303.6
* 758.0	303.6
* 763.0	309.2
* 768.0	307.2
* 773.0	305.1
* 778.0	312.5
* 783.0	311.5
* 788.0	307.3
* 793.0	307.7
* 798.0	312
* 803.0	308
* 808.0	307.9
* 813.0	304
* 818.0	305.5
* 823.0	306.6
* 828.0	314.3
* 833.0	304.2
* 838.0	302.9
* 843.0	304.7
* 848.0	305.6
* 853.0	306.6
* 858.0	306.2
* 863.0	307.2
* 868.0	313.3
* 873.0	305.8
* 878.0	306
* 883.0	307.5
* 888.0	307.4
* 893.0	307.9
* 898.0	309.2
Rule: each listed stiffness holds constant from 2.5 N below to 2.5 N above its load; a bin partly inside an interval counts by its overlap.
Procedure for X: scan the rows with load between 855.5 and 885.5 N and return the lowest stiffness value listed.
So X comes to 305.8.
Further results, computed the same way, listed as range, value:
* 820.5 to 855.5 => 302.9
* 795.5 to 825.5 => 304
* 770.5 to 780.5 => 305.1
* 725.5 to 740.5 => 304.9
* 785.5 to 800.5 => 307.3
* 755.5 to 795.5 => 303.6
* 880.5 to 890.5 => 307.4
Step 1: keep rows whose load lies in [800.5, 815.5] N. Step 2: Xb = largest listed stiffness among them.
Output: 308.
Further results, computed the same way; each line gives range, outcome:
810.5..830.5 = 314.3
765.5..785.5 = 312.5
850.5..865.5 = 307.2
